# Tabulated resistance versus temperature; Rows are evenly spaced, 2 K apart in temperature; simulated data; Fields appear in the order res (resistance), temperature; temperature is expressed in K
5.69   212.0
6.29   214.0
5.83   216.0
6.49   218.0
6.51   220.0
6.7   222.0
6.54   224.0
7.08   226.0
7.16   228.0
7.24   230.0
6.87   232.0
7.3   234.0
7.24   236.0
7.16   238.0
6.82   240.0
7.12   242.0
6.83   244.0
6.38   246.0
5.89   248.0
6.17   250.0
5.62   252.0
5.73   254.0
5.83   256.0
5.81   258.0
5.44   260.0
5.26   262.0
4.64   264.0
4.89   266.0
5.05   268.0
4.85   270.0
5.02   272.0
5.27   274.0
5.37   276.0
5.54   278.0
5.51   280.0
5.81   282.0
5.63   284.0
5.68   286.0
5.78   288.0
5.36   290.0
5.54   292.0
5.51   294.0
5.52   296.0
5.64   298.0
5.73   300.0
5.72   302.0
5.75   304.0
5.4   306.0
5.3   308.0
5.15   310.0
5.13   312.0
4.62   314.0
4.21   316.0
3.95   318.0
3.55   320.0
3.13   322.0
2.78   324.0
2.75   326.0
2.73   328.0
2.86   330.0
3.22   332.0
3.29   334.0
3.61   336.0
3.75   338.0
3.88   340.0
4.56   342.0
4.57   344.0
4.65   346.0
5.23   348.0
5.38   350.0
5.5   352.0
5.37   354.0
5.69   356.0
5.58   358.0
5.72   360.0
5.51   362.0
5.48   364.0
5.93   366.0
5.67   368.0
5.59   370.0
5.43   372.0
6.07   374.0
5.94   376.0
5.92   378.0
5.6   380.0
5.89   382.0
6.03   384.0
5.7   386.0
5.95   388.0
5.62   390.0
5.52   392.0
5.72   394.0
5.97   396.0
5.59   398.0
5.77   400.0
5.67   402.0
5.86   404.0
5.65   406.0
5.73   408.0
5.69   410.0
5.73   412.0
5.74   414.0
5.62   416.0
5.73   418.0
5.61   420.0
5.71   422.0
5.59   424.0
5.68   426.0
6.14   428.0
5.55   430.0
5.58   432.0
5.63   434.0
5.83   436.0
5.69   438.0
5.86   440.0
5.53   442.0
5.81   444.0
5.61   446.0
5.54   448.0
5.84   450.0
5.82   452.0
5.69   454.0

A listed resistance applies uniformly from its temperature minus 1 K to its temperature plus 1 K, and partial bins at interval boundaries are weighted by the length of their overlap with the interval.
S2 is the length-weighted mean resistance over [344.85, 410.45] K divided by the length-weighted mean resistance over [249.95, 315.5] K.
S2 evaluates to 1.04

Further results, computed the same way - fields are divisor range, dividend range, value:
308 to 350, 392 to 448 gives 1.44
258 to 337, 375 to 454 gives 1.20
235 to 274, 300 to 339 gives 0.70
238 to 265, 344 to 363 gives 0.89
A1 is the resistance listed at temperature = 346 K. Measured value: 4.65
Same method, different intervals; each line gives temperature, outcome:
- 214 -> 6.29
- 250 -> 6.17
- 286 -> 5.68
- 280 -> 5.51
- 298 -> 5.64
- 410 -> 5.69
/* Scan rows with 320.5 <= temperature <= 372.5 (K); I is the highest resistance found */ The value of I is 5.93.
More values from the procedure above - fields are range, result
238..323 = 7.16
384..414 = 6.03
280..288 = 5.81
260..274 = 5.44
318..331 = 3.95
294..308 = 5.75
